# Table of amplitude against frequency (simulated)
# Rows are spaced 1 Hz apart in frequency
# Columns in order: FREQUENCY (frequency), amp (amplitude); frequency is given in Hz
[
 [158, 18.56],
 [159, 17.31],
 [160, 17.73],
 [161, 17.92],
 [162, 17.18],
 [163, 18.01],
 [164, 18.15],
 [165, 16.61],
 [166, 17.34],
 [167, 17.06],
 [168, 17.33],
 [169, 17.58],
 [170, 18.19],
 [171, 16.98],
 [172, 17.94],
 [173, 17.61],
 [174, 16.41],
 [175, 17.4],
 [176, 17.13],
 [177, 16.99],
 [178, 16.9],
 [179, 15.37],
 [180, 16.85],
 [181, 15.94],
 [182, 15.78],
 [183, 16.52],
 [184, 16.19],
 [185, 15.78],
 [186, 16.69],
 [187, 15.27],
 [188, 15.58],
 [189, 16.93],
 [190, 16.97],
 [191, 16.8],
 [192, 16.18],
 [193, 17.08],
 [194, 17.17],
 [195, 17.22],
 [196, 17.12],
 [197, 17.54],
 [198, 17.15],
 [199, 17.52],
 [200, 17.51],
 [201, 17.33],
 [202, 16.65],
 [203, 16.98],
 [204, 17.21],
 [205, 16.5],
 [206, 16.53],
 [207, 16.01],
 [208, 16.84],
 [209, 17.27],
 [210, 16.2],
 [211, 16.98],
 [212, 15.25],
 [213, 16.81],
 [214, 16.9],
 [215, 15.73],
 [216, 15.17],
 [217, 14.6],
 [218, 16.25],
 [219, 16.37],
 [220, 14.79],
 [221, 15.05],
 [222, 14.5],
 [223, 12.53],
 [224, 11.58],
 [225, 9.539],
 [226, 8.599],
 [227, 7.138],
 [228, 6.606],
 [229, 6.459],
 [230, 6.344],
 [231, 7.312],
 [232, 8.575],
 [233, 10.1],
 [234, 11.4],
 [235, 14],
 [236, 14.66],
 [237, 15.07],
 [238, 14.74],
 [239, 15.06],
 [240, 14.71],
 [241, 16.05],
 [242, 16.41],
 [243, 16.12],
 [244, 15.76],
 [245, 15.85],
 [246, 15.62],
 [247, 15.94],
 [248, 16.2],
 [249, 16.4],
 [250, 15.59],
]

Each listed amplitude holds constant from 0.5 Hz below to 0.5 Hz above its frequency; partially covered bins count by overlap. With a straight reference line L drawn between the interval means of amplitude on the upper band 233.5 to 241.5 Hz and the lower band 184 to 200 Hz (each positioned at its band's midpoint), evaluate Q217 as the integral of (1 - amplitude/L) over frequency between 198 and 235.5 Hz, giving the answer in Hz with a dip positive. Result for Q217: 4.2 Hz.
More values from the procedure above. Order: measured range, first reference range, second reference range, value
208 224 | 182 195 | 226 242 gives -2.63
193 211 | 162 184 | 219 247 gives -2.59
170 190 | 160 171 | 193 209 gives 0.84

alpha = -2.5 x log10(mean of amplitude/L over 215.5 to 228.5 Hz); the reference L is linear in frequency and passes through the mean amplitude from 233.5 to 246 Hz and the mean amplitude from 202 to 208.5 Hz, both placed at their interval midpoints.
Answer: 0.26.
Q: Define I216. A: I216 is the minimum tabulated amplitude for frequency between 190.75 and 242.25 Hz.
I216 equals 6.344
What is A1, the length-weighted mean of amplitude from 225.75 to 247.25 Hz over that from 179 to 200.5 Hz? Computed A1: 0.7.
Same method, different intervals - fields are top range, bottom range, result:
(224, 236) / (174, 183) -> 0.55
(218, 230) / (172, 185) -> 0.67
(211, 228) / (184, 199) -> 0.82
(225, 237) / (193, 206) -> 0.55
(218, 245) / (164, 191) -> 0.74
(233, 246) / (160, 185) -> 0.87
